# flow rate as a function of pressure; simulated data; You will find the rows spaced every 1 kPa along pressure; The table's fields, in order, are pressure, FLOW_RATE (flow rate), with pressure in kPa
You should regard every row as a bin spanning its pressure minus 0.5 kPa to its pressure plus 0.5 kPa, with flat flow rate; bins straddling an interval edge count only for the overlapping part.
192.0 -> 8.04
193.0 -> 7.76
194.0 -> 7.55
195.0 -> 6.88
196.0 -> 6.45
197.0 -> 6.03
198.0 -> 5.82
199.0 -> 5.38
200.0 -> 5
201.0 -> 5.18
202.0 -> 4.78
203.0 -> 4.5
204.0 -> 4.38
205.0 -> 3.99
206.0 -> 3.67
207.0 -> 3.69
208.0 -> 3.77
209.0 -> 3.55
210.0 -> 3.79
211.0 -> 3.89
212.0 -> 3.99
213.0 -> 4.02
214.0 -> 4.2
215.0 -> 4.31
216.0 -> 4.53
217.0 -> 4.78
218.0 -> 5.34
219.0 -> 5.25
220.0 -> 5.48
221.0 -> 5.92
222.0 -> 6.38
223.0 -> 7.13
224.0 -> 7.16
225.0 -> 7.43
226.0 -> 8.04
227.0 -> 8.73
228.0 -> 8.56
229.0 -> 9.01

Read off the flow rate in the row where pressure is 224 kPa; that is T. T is 7.16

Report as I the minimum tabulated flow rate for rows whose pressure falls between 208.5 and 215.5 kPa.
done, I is 3.55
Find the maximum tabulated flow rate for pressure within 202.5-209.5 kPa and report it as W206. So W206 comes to 4.5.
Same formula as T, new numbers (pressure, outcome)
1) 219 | 5.25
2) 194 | 7.55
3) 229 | 9.01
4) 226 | 8.04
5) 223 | 7.13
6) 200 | 5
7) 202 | 4.78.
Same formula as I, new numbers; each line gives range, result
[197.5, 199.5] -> 5.38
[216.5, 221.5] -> 4.78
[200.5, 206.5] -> 3.67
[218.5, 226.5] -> 5.25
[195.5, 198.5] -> 5.82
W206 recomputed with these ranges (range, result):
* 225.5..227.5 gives 8.73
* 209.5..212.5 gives 3.99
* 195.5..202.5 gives 6.45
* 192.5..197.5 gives 7.76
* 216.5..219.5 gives 5.34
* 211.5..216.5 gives 4.53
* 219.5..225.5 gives 7.43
